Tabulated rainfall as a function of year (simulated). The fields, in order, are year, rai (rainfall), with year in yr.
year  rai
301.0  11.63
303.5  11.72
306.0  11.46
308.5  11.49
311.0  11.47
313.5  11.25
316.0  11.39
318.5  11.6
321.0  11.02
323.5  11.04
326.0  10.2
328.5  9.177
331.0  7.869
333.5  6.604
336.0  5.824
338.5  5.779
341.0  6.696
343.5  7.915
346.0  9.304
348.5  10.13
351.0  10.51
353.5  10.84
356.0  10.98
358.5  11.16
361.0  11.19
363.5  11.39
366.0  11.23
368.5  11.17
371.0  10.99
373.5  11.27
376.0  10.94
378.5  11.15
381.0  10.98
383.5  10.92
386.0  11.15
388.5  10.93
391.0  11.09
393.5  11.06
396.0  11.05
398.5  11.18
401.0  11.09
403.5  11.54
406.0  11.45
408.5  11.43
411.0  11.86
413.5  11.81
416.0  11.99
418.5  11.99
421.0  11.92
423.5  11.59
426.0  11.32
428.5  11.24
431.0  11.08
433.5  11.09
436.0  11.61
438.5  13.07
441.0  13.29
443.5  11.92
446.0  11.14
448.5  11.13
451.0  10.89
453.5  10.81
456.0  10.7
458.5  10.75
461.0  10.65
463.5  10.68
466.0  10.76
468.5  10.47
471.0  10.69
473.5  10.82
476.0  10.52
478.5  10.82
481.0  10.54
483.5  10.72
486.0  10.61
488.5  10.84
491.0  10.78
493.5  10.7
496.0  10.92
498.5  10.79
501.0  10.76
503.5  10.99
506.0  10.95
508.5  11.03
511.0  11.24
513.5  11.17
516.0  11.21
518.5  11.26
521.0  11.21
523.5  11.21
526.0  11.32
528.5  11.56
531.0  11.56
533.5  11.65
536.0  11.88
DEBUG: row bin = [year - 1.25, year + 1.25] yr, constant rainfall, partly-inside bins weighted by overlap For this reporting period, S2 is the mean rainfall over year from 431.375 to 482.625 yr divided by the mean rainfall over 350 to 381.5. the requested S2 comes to 1.00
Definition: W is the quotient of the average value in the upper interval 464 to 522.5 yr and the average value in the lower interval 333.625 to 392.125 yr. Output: 1.08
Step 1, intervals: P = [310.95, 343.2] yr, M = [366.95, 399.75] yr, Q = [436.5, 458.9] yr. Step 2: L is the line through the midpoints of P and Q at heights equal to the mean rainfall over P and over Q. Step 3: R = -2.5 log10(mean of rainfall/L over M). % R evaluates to -0.08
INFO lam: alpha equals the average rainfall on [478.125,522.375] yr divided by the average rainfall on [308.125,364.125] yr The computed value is 1.1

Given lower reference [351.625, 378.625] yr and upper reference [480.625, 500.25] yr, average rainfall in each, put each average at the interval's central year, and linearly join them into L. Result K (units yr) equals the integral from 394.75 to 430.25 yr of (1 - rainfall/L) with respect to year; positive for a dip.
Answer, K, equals -1.81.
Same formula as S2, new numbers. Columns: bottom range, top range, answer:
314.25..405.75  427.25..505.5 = 1.08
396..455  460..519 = 0.94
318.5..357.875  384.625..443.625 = 1.28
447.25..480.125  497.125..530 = 1.04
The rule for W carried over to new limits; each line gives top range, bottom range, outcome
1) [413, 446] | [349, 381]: 1.07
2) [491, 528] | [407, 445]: 0.94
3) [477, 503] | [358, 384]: 0.97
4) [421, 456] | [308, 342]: 1.23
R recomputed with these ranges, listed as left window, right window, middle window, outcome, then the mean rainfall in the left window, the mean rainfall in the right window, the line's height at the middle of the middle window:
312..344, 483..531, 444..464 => -0.05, 9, 11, 10.4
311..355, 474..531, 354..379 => -0.16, 9.32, 11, 9.64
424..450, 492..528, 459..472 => 0.08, 11.7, 11.1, 11.4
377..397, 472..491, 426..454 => -0.07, 11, 10.7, 10.8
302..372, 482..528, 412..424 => -0.13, 10.1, 11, 10.5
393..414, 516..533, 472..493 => 0.06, 11.4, 11.4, 11.4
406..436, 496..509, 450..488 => 0.05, 11.6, 10.9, 11.2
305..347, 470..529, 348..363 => -0.13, 9.41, 10.9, 9.67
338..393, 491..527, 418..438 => -0.08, 10.4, 11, 10.7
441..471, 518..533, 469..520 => 0.03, 11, 11.4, 11.2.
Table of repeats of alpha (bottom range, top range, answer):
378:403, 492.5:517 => 0.99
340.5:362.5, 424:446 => 1.18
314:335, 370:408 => 1.13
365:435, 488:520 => 0.97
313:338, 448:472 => 1.14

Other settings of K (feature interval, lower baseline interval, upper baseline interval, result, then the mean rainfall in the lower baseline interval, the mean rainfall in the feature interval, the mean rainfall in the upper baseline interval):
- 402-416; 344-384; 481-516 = -1.0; 10.8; 11.6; 10.9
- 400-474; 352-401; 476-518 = -2.6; 11.1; 11.4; 10.9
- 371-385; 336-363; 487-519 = -2.0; 9.34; 11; 11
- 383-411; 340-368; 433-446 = -0.1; 10.2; 11.2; 12.2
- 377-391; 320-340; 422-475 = -2.0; 8.39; 11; 11.2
